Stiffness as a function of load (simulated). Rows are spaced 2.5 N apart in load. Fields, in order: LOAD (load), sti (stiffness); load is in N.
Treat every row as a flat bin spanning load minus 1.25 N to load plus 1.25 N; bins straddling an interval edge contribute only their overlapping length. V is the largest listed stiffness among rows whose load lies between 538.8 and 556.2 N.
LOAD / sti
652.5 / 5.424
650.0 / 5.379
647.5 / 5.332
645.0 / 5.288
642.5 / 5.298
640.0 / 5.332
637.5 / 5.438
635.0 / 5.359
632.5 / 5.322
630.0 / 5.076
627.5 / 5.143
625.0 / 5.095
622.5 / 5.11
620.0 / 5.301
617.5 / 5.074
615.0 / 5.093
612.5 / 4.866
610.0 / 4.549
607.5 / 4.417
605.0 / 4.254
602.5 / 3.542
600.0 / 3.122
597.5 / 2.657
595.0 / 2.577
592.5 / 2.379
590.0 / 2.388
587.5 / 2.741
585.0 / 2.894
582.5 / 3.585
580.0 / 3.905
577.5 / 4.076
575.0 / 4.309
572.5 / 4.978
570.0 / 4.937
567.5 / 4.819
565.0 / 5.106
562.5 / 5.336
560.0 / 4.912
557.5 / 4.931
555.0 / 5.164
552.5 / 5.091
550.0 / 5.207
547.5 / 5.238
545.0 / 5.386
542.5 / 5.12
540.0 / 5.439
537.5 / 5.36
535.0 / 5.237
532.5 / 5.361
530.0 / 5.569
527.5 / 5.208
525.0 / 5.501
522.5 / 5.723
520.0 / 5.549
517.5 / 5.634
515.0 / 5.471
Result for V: 5.439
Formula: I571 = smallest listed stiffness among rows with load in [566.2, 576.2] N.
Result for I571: 4.309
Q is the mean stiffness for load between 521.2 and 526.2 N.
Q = 5.61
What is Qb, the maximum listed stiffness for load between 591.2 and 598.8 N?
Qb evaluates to 2.657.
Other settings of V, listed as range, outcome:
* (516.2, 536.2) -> 5.723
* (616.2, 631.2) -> 5.301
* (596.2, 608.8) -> 4.417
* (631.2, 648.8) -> 5.438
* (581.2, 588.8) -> 3.585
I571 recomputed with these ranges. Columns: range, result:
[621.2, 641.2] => 5.076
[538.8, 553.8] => 5.091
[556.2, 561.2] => 4.912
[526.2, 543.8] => 5.12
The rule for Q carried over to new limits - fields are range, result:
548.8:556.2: 5.15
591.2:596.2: 2.48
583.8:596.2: 2.59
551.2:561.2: 5.03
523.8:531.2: 5.42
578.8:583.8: 3.73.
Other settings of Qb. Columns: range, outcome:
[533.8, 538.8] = 5.36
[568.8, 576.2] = 4.978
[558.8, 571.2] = 5.336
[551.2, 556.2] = 5.164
